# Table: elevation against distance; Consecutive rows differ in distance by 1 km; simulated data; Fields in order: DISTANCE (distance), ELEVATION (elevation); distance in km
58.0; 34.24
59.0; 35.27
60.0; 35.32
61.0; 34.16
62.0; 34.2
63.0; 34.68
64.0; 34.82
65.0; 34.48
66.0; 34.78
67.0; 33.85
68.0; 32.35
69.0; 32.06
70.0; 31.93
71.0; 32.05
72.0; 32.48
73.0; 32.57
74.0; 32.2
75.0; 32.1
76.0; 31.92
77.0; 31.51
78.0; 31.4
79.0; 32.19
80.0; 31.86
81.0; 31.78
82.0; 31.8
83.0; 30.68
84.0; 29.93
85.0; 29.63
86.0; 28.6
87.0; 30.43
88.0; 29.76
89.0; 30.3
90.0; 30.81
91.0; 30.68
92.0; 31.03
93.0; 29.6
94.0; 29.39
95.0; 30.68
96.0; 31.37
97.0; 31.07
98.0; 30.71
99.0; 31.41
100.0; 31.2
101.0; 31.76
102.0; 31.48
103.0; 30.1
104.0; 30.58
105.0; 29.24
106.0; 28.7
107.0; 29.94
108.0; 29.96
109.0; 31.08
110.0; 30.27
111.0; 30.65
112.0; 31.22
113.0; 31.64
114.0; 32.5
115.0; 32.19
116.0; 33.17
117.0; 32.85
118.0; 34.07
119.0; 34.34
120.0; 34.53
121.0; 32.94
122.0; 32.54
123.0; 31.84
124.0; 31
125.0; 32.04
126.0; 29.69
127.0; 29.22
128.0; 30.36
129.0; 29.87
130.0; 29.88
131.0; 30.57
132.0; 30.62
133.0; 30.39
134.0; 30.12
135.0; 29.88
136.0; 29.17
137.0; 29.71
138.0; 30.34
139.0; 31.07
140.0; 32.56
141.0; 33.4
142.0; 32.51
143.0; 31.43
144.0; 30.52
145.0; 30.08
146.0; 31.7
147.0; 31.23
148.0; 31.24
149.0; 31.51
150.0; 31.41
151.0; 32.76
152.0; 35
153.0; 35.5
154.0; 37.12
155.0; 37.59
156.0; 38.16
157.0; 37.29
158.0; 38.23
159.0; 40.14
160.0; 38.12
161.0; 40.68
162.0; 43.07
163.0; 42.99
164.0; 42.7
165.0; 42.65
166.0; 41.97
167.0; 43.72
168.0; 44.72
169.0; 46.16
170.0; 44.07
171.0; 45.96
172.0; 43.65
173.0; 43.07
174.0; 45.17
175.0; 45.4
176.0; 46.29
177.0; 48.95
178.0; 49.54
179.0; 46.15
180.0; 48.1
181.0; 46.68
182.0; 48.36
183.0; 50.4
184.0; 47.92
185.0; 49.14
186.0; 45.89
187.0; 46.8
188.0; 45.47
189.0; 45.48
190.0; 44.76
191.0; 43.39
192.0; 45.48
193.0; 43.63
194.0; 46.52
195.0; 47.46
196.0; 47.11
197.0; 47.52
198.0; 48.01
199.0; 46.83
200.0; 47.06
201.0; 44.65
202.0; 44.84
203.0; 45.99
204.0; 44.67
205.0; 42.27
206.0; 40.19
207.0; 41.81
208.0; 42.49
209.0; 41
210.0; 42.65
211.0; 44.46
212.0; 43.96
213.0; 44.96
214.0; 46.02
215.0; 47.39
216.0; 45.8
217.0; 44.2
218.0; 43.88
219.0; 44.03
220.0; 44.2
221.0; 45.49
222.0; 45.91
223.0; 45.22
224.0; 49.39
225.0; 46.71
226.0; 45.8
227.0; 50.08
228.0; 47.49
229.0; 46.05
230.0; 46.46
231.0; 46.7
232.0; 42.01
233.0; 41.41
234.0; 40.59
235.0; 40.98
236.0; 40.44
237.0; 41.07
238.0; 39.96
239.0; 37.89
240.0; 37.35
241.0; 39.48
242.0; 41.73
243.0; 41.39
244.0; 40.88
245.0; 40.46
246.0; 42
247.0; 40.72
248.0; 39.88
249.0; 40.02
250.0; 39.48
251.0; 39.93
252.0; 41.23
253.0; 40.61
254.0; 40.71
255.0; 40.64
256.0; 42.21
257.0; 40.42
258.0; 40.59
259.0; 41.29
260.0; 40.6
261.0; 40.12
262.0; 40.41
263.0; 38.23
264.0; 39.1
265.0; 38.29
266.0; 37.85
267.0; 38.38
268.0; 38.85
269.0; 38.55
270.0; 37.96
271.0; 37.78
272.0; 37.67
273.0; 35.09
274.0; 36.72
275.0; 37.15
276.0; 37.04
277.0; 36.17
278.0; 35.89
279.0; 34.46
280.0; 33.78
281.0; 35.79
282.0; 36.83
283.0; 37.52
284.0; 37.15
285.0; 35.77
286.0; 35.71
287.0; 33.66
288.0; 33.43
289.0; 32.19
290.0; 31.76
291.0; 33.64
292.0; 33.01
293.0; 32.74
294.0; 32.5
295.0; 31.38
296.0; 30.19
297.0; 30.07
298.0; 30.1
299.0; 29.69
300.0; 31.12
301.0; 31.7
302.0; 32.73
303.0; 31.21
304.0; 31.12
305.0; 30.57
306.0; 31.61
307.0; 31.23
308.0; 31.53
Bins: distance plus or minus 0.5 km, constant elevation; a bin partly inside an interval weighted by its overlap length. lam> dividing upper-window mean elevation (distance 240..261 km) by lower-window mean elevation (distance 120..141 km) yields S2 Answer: 1.3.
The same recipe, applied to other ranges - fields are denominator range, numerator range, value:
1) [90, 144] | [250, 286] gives 1.23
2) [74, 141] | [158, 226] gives 1.45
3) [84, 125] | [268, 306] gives 1.09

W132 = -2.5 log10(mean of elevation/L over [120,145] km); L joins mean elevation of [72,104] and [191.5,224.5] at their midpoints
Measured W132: 0.17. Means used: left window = 31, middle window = 31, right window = 45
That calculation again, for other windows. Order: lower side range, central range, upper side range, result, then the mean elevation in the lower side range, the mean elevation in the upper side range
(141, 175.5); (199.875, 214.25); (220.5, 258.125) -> -0.07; 38.4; 42.4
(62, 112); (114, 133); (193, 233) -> 0.12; 31.3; 45.2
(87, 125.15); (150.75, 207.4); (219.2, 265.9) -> -0.19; 31.3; 42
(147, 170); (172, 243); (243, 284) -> -0.16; 38.7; 38.8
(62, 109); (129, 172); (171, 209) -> 0.14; 31.4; 45.8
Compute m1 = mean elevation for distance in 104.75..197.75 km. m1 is 37.6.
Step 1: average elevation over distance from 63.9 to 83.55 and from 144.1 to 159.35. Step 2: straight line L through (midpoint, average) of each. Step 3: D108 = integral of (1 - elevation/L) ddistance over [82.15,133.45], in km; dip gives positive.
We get 3.6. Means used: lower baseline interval 32.4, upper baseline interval 34.4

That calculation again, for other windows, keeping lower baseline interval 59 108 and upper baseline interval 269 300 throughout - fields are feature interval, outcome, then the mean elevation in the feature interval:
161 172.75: -3.89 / 43.6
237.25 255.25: -3.37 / 40.2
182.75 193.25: -4.16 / 46.2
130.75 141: 0.56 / 30.6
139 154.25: 0.04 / 32.4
